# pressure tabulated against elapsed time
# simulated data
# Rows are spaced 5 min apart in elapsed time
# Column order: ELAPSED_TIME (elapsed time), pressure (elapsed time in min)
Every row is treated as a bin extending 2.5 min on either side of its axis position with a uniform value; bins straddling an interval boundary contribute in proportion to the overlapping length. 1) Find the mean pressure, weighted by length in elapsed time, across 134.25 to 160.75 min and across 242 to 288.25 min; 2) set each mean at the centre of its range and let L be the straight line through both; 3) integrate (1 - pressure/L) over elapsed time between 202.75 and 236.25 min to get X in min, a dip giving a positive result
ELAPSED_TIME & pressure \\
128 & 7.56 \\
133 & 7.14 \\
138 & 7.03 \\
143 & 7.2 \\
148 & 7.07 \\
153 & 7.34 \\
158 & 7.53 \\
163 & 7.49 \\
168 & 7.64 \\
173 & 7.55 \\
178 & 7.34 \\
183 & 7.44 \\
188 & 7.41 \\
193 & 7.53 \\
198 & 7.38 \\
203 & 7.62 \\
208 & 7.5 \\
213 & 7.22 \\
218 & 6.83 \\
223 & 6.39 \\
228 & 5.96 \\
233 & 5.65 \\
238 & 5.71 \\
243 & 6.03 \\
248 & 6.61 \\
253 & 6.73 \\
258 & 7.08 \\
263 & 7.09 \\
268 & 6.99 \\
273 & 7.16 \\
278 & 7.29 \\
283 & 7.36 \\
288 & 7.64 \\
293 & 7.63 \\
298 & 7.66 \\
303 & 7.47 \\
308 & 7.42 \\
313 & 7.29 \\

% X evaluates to 2.1 min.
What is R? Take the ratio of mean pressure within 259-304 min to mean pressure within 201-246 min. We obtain 1.1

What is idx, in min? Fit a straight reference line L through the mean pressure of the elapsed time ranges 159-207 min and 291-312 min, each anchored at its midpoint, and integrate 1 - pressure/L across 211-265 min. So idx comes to 7.5 min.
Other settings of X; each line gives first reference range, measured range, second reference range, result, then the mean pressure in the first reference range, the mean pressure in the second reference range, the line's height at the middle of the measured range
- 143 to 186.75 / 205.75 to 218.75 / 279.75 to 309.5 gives 0.4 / 7.41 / 7.53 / 7.45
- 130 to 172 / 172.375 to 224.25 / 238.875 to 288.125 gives -1.1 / 7.32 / 6.92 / 7.15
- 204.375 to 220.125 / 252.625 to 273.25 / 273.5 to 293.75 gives 1.0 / 7.22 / 7.44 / 7.37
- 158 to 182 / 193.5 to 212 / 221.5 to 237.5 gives -2.3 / 7.5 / 5.94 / 6.64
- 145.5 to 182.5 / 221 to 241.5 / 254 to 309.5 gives 4.0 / 7.42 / 7.33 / 7.37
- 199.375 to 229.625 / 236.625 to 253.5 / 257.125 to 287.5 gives 2.0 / 6.96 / 7.2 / 7.09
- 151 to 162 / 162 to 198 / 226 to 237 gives -2.9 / 7.45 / 5.79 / 6.93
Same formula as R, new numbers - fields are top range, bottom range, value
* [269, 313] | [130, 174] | 1.01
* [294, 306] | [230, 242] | 1.32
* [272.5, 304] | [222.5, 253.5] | 1.23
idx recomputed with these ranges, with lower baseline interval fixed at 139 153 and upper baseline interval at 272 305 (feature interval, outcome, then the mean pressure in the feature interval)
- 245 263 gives 1.4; 6.82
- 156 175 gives -0.9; 7.55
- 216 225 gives 0.9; 6.61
